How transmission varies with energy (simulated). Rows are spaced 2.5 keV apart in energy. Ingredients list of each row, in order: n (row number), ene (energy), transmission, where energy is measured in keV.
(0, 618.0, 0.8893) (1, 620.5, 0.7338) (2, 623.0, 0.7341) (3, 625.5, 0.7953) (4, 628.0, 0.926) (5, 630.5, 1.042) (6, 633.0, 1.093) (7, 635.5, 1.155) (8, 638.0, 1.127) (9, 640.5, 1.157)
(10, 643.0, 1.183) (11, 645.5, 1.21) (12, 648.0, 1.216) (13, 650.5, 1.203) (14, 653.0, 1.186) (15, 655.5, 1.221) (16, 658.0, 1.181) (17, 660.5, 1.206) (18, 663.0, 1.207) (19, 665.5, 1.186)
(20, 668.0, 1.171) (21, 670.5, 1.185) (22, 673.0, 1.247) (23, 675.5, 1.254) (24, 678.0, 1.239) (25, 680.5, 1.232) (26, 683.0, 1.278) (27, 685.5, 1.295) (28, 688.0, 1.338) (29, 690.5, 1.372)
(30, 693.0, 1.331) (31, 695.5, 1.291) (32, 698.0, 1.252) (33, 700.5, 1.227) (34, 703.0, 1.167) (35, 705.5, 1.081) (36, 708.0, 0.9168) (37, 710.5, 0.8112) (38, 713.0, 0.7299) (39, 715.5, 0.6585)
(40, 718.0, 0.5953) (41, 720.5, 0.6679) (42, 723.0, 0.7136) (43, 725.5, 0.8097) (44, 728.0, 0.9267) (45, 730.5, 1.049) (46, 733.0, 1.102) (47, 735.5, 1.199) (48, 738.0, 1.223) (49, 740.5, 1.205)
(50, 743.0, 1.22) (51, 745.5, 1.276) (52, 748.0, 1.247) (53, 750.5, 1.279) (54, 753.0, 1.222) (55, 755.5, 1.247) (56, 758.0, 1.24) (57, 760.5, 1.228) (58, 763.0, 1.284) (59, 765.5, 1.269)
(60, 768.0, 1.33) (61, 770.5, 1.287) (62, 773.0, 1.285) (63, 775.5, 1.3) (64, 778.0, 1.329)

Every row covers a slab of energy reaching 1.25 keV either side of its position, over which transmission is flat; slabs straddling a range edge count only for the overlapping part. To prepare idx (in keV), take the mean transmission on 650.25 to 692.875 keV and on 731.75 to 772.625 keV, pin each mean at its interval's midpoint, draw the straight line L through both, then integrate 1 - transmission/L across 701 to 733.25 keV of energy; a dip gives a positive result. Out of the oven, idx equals 9.8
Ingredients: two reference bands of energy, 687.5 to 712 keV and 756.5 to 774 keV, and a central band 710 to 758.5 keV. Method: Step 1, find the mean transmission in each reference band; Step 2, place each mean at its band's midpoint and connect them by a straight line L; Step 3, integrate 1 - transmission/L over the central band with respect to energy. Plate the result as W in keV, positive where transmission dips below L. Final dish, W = 8.21 keV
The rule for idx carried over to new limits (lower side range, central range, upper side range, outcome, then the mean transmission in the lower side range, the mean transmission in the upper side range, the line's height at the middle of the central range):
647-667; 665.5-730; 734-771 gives 7.7 keV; 1.2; 1.25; 1.22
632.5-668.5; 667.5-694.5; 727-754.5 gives -2.0 keV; 1.18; 1.18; 1.18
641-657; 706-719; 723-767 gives 4.6 keV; 1.2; 1.17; 1.18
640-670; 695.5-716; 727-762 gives 3.1 keV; 1.19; 1.19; 1.19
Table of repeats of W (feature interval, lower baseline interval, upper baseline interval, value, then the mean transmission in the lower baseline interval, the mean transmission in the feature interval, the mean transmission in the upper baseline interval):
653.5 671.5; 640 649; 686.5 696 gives 0.8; 1.19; 1.19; 1.34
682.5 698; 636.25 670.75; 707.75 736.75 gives -4.8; 1.19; 1.31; 0.846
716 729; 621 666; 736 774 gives 5.1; 1.11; 0.734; 1.25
